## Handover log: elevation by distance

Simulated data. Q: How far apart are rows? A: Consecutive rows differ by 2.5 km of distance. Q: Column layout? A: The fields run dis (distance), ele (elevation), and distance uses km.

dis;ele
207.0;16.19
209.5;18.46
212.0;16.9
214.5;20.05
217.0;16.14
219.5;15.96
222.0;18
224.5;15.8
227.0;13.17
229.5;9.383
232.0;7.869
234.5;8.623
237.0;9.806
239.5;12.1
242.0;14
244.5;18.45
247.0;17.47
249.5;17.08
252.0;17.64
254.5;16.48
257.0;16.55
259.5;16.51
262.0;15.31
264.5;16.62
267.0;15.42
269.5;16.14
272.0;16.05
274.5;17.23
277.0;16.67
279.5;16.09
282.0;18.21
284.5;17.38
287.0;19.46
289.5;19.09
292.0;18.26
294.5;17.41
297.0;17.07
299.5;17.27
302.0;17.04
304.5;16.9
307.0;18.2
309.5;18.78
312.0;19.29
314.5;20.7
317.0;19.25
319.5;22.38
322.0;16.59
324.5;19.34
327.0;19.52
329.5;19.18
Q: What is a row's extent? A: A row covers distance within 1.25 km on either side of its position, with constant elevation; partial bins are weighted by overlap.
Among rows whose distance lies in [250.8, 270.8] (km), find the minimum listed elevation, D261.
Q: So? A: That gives 15.31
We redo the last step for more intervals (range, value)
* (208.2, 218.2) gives 16.14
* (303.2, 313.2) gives 16.9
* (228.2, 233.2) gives 7.869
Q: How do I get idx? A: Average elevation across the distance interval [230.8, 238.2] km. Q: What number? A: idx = 8.77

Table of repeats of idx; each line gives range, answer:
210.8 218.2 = 17.7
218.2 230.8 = 14.4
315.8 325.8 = 19.4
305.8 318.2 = 19.2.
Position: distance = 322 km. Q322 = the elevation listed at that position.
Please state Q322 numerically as 16.59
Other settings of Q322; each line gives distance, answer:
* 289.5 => 19.09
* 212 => 16.9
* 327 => 19.52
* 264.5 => 16.62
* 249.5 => 17.08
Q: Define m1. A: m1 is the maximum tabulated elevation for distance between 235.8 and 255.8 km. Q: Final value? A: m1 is 18.45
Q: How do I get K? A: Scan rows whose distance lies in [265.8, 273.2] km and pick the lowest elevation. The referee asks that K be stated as 15.42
